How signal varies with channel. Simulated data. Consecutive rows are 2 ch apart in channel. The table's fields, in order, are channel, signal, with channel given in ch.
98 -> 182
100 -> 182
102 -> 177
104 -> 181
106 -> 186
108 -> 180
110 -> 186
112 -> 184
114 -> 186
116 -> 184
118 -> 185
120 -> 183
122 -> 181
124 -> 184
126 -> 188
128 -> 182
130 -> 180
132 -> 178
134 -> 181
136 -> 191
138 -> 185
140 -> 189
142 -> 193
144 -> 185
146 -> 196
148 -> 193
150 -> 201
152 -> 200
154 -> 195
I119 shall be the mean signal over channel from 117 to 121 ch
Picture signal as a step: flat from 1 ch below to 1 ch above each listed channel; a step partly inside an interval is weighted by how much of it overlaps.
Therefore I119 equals 184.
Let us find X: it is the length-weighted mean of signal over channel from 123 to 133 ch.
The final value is 182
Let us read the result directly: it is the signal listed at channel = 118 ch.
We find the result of 185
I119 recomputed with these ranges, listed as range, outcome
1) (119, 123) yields 182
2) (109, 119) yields 185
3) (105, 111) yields 184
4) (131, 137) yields 183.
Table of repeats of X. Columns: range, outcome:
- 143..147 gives 190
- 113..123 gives 184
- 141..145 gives 189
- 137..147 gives 190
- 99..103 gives 180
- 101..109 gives 181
